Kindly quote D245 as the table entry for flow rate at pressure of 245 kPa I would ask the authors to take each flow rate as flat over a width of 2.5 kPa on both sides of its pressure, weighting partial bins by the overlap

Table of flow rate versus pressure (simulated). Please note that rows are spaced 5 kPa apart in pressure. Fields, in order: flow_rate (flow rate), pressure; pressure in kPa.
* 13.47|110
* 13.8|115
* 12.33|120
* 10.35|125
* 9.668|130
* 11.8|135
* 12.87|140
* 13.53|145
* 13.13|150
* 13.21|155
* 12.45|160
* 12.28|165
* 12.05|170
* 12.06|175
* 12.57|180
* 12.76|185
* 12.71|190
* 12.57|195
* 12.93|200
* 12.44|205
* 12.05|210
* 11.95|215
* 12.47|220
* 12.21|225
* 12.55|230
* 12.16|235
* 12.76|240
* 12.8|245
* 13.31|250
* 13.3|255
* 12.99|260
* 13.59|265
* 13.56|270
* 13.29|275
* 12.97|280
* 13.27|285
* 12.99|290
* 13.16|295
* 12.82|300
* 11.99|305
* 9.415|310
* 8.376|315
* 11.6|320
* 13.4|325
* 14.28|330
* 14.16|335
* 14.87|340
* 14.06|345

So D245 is 12.8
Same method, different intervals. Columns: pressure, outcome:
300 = 12.82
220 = 12.47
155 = 13.21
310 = 9.415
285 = 13.27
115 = 13.8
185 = 12.76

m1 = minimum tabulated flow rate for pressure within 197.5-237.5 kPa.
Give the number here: 11.95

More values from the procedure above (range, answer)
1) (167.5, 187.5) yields 12.05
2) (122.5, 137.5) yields 9.668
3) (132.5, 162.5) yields 11.8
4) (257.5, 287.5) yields 12.97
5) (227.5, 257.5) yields 12.16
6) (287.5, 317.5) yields 8.376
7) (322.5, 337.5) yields 13.4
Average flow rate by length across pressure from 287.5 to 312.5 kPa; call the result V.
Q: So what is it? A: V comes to 12.1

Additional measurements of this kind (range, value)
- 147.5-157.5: 13.2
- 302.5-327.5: 11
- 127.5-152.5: 12.2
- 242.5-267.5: 13.2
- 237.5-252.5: 13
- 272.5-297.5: 13.1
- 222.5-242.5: 12.4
